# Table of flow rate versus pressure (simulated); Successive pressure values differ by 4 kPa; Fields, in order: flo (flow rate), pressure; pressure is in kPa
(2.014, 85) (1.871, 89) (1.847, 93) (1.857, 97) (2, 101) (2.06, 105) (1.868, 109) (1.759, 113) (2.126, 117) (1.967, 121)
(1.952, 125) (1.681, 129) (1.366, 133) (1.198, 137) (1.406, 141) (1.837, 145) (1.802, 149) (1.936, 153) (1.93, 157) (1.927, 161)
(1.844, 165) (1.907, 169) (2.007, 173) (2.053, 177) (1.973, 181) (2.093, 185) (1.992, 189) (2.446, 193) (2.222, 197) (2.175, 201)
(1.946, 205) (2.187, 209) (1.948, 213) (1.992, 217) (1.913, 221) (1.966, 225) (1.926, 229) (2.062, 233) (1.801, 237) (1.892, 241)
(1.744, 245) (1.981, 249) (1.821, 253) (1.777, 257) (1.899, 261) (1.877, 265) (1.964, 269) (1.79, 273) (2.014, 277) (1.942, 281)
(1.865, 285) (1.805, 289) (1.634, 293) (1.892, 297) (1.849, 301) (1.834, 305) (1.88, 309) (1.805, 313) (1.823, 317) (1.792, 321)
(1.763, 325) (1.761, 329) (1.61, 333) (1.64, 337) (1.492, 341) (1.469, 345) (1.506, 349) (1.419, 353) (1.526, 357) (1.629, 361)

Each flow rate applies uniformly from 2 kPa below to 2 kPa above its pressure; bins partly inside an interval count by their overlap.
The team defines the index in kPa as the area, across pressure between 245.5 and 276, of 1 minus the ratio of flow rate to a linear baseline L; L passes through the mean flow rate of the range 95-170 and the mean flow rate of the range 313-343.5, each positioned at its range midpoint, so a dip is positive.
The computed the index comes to -2.3 kPa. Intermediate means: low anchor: 1.81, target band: 1.87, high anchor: 1.7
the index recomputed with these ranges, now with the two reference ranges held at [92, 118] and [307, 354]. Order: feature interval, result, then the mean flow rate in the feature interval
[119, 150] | 4.0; 1.65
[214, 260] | -3.2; 1.9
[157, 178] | -1.0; 1.94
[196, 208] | -2.0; 2.11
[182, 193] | -1.7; 2.11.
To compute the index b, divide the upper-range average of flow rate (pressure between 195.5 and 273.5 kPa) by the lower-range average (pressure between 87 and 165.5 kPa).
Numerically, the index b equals 1.1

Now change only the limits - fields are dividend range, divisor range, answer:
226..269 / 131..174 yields 1.09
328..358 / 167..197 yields 0.74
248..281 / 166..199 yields 0.91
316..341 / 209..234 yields 0.86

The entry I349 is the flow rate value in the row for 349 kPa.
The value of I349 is 1.506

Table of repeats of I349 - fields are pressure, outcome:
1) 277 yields 2.014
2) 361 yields 1.629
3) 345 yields 1.469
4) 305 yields 1.834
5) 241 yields 1.892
